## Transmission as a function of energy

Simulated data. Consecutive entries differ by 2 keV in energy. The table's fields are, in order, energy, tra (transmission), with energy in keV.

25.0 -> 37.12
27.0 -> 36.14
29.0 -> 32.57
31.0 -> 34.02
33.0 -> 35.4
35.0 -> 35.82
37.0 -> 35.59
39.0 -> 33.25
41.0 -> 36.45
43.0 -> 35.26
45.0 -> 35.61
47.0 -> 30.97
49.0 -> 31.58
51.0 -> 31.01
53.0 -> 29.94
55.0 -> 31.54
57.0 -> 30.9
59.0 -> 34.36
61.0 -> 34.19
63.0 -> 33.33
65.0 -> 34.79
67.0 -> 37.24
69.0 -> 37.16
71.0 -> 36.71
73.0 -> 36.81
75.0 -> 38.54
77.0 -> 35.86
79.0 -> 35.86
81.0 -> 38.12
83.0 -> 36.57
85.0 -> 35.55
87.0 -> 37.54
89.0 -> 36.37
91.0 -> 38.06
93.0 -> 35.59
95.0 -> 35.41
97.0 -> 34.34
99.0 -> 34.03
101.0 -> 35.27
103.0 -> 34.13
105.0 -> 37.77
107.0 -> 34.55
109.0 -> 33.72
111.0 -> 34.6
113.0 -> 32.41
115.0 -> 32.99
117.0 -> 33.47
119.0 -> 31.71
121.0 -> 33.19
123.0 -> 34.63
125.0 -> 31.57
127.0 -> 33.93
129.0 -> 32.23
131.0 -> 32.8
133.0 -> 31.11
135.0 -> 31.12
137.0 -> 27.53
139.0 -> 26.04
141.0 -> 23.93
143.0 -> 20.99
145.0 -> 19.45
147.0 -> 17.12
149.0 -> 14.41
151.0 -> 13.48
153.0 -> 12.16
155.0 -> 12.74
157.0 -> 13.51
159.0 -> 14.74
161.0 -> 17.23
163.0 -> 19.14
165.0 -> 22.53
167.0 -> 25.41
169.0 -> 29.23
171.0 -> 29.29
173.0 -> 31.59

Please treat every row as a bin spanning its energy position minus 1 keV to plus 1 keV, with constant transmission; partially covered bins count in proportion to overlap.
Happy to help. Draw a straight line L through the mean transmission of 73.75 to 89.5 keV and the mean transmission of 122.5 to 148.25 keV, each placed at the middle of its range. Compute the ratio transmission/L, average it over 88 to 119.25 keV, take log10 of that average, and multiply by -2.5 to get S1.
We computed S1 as -0.05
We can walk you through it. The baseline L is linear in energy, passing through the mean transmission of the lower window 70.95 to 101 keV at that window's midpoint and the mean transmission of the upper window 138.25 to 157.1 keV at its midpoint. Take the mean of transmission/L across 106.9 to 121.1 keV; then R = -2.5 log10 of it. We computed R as -0.20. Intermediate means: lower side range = 36.3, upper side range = 17.5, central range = 33.3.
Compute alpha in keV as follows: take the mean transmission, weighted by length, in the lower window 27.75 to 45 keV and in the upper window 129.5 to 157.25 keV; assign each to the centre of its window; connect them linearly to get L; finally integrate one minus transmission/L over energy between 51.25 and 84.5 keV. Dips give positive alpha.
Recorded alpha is -4.5 keV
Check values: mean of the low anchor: 34.9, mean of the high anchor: 21.6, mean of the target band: 35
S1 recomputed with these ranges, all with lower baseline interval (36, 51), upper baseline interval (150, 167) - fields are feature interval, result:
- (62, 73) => -0.19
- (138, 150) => -0.10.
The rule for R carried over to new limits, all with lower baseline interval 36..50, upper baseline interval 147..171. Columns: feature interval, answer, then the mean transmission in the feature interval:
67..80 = -0.23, 36.9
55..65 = -0.05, 33.2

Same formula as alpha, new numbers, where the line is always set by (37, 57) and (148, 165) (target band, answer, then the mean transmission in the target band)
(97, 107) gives -4.67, 35.1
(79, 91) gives -4.55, 36.9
